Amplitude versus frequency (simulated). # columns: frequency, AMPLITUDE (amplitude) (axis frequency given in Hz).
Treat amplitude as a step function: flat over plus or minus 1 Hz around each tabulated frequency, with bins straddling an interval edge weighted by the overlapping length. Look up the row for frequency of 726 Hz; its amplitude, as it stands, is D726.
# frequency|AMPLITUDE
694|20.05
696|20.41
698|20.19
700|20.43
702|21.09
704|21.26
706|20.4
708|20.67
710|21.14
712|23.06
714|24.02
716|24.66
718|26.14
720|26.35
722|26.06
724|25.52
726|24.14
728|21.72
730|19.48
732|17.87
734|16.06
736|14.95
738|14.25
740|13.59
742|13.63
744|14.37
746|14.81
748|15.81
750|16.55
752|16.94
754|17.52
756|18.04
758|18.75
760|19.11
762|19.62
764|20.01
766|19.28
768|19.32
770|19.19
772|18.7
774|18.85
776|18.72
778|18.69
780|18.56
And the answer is 24.14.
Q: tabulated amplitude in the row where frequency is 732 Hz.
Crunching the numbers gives 17.87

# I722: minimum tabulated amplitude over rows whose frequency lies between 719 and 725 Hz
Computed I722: 25.52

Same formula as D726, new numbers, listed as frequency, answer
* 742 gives 13.63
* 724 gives 25.52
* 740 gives 13.59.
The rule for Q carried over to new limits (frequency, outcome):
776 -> 18.72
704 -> 21.26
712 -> 23.06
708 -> 20.67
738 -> 14.25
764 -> 20.01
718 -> 26.14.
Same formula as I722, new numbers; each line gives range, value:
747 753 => 15.81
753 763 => 17.52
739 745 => 13.59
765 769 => 19.28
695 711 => 20.19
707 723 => 20.67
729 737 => 14.95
